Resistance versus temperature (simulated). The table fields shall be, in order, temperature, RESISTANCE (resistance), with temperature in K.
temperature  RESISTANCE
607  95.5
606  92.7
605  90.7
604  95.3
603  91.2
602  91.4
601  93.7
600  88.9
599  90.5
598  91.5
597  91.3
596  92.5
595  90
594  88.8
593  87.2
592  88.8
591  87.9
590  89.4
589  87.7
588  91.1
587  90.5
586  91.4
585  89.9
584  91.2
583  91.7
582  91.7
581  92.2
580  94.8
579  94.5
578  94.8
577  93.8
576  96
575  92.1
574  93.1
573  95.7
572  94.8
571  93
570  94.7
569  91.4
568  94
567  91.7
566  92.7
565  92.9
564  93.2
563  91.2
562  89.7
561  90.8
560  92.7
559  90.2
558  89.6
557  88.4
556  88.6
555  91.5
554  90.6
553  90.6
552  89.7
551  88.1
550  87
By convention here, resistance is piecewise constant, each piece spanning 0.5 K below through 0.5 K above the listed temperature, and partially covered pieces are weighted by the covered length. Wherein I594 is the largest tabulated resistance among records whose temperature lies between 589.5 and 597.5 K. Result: 92.5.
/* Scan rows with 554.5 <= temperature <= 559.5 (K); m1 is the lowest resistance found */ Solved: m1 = 88.4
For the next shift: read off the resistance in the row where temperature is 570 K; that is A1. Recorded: 94.7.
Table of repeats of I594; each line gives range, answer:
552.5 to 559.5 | 91.5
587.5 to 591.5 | 91.1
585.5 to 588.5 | 91.4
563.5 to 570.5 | 94.7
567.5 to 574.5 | 95.7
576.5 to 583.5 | 94.8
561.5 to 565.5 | 93.2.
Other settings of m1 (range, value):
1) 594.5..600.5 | 88.9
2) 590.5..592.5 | 87.9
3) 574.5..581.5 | 92.1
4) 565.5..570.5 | 91.4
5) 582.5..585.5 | 89.9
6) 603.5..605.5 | 90.7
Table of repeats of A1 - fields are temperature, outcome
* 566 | 92.7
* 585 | 89.9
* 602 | 91.4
